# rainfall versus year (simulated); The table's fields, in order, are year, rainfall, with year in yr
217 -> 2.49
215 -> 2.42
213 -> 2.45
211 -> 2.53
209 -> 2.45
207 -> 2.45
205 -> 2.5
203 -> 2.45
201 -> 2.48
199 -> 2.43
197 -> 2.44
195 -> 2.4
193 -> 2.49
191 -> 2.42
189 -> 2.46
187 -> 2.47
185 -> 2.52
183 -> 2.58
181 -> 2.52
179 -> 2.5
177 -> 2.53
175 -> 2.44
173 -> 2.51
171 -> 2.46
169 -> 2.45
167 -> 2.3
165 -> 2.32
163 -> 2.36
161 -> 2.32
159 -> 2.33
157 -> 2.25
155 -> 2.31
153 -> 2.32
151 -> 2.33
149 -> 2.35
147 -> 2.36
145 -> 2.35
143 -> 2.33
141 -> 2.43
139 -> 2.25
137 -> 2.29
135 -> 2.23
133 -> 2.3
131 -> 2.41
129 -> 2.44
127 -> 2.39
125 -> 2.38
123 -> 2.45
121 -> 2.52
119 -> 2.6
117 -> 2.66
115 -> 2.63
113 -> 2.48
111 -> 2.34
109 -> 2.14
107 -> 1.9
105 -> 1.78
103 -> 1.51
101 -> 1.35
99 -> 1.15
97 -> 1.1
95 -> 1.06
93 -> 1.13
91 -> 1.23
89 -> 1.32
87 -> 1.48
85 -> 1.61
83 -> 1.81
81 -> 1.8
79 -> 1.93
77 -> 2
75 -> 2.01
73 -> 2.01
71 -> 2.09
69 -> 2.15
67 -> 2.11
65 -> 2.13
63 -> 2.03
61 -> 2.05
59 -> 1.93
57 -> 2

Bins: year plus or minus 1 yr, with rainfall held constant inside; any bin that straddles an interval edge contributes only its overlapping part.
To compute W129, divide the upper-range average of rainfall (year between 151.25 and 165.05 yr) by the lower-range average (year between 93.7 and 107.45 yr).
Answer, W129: 1.68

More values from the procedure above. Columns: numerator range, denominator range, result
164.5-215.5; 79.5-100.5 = 1.78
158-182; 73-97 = 1.53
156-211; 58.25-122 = 1.30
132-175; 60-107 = 1.38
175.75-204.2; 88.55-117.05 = 1.46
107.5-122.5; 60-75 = 1.19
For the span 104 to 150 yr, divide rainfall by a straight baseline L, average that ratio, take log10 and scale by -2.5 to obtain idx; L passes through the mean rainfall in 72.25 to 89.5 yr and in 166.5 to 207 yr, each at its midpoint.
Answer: -0.13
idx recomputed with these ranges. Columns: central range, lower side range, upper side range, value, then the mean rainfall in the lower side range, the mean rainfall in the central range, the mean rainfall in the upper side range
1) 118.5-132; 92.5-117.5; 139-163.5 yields -0.209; 1.78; 2.45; 2.33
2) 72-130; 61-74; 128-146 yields 0.164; 2.08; 1.9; 2.34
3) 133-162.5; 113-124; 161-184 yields 0.082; 2.56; 2.32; 2.45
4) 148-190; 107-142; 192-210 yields 0.008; 2.39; 2.41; 2.45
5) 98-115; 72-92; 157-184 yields 0.026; 1.72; 1.88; 2.43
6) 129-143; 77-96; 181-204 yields -0.188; 1.51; 2.33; 2.47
